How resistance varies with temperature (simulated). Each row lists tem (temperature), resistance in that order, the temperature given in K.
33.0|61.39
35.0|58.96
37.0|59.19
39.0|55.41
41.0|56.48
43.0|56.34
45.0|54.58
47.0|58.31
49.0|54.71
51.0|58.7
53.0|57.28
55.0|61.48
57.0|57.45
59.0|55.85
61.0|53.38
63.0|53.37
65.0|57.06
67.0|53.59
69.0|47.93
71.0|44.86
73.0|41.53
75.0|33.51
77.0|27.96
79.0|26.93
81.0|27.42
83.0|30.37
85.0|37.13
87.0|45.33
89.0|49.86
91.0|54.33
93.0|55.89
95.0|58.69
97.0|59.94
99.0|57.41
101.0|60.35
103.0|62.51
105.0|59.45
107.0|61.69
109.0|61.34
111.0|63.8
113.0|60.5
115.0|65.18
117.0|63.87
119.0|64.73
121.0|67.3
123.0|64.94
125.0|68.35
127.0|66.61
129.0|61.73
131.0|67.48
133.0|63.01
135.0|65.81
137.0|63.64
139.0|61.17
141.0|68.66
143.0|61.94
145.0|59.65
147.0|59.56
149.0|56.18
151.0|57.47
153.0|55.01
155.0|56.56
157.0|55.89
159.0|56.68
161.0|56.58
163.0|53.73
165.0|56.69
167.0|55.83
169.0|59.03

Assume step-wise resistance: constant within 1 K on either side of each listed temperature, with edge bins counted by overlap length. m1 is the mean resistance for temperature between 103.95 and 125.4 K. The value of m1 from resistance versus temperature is 63.6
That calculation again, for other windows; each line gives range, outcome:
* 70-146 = 55.7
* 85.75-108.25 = 56.7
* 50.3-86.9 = 45.8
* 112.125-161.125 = 62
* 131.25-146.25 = 63.6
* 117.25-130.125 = 65.5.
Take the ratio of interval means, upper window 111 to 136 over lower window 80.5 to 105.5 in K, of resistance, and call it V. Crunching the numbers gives 1.27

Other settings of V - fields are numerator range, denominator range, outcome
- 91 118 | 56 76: 1.22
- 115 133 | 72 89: 1.89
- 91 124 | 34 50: 1.08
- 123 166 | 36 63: 1.07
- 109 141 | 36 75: 1.19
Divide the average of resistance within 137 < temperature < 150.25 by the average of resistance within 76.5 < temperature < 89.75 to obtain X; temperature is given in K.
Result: 1.75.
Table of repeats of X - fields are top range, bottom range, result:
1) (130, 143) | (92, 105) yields 1.09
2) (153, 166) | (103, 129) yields 0.88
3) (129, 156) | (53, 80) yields 1.29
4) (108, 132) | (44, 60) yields 1.13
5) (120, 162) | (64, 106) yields 1.30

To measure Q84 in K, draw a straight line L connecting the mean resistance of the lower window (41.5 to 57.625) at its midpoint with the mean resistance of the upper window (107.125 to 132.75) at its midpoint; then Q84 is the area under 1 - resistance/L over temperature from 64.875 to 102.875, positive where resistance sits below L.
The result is 9.4 K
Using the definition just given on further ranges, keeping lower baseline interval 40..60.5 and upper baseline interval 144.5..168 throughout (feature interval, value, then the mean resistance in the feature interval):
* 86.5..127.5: -2.81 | 60.7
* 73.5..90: 6.34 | 35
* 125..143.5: -2.63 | 64.7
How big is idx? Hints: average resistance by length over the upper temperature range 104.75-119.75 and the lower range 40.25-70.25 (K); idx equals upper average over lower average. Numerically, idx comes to 1.1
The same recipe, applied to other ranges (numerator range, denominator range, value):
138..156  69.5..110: 1.25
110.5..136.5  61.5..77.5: 1.42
